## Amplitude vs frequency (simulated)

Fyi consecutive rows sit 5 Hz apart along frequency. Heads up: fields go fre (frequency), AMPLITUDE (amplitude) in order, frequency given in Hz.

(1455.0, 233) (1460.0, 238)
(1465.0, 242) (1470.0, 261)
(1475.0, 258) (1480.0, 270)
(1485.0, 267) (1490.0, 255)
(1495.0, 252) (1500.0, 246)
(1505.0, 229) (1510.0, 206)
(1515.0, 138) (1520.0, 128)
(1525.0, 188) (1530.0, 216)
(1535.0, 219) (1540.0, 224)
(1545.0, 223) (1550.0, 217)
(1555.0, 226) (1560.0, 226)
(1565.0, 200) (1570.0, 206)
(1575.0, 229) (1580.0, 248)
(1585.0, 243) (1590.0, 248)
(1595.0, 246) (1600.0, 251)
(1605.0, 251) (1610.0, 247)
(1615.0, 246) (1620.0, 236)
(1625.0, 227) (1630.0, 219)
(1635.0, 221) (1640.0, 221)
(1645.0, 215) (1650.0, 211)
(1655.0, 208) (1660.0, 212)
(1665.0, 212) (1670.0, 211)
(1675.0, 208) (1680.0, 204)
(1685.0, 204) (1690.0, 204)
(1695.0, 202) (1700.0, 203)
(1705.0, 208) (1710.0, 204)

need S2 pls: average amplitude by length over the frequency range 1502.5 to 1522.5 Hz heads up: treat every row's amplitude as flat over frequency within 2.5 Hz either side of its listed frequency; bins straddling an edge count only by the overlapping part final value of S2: 175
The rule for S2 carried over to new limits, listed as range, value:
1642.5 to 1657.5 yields 211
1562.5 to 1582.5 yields 221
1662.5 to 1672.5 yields 212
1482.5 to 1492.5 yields 261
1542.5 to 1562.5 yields 223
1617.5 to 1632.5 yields 227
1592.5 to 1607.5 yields 249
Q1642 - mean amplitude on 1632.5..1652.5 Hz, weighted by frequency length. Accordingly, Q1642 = 217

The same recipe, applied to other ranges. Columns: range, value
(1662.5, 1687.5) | 208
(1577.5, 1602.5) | 247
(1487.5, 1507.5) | 246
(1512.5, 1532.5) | 168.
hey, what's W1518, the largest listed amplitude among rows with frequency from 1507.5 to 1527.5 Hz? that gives 206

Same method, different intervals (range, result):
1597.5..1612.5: 251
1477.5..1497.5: 270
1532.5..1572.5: 226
